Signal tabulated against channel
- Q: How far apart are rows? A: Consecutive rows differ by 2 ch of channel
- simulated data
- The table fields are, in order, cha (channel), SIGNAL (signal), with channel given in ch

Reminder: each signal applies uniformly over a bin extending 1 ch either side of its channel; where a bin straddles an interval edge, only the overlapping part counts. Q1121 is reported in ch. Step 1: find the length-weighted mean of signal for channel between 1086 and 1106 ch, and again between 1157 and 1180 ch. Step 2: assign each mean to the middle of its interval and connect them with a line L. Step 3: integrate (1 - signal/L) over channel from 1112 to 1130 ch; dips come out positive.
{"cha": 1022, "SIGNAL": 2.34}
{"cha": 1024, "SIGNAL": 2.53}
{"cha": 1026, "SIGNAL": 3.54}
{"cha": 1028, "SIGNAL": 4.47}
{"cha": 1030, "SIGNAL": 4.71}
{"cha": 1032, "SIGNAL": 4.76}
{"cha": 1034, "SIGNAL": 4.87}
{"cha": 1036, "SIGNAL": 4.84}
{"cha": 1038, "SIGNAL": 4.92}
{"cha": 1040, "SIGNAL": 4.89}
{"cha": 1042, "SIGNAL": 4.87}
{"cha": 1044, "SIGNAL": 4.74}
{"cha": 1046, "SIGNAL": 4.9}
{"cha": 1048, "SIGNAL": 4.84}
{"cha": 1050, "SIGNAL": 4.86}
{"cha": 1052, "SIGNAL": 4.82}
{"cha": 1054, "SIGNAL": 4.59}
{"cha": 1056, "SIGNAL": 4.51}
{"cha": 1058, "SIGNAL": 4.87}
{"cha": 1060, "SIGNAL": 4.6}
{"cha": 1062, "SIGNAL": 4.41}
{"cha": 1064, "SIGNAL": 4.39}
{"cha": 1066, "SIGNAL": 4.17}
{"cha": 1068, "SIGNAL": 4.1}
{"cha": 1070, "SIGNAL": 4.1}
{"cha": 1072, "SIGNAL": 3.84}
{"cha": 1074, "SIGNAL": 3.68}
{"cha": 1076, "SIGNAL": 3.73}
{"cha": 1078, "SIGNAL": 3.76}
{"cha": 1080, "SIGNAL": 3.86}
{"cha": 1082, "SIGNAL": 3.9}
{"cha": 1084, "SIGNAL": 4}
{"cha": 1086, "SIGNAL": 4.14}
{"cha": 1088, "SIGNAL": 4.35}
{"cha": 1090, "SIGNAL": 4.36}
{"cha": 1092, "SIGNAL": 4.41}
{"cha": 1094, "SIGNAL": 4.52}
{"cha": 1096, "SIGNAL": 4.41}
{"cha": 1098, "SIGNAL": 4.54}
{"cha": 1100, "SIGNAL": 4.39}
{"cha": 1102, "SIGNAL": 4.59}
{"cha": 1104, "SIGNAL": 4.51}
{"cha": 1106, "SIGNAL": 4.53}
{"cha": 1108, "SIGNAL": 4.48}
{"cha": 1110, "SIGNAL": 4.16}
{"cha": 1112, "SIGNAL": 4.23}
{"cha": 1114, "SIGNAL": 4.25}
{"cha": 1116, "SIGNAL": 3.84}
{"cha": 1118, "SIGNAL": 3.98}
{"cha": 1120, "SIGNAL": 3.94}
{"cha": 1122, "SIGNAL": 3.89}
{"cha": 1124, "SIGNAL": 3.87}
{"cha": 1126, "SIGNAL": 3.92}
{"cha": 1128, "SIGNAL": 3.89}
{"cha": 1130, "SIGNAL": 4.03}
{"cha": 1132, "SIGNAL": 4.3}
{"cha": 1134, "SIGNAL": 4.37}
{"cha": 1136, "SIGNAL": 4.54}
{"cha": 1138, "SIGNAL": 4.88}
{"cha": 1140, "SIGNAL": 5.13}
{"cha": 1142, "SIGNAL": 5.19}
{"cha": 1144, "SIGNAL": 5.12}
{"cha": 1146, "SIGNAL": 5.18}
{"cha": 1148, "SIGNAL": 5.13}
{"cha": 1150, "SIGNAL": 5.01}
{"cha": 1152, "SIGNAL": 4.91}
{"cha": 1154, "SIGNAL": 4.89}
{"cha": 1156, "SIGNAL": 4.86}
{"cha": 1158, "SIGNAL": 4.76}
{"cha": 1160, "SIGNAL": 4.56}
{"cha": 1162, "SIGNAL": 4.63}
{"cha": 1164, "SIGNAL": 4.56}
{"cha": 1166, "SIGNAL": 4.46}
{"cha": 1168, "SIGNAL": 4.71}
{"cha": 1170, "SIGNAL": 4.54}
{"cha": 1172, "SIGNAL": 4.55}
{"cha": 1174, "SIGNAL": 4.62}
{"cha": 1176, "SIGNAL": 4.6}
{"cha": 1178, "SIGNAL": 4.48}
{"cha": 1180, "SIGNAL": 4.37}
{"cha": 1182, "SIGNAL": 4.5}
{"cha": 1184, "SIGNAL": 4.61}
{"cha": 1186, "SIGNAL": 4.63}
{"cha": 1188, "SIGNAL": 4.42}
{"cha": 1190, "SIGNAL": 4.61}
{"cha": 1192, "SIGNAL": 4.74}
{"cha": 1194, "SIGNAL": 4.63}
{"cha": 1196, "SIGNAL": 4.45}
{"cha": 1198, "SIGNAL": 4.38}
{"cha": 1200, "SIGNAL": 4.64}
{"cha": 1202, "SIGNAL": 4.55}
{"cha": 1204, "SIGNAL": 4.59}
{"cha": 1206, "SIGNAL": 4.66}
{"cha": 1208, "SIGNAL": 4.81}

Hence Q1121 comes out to 2.09 ch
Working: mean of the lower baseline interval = 4.44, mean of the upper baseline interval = 4.58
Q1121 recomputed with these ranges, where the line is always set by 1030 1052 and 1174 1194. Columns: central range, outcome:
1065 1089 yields 4.0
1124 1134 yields 1.3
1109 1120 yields 1.4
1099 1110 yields 0.6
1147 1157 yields -0.7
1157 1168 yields 0.0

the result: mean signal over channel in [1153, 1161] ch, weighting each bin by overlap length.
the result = 4.77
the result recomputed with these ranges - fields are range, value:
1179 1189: 4.51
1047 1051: 4.85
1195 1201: 4.49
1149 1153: 4.96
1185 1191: 4.55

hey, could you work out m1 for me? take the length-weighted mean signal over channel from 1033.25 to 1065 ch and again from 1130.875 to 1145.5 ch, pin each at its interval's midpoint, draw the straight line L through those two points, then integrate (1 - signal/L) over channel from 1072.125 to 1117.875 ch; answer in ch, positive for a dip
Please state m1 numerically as 5.5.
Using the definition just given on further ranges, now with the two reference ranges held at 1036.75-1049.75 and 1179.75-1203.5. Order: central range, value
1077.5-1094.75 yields 2.2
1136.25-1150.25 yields -1.2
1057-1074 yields 1.9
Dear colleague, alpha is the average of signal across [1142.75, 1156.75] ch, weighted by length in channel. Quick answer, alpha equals 5.02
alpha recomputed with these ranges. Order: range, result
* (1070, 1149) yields 4.3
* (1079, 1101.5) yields 4.27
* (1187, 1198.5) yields 4.55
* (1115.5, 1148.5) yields 4.42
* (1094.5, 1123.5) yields 4.26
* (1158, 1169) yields 4.6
